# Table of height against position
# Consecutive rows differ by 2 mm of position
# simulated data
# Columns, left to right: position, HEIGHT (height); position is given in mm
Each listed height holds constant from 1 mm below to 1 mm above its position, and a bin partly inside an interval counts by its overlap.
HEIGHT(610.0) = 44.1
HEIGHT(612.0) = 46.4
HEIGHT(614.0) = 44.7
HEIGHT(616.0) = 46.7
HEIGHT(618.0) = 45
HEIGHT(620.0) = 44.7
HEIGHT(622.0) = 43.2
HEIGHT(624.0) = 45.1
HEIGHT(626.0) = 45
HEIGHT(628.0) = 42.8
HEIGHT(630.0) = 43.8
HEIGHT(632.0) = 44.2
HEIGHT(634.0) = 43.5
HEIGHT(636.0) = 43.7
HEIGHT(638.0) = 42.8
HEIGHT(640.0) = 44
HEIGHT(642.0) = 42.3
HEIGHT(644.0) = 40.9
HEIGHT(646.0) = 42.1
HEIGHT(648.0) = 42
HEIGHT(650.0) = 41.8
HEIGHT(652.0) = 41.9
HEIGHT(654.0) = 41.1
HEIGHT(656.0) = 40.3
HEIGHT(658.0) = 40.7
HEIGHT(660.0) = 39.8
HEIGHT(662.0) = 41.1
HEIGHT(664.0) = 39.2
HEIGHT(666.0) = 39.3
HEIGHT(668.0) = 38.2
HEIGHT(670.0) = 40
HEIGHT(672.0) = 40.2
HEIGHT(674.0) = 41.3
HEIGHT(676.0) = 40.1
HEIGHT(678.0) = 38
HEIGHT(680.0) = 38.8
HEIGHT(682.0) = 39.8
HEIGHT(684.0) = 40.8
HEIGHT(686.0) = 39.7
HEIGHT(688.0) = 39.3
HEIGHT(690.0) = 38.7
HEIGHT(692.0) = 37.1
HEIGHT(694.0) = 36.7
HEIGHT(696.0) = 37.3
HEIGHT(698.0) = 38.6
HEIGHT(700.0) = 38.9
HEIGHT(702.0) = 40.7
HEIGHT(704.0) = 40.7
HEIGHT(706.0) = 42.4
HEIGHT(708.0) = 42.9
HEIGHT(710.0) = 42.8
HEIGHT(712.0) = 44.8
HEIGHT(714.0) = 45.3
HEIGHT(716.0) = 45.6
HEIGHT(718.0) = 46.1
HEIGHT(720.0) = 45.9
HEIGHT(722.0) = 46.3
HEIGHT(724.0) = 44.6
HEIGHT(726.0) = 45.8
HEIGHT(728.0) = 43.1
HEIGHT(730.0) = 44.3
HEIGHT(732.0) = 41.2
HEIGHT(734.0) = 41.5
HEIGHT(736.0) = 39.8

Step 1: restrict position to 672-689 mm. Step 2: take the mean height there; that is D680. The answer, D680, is 39.8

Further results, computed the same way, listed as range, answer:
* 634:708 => 40.4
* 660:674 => 39.8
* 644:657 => 41.5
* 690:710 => 39.6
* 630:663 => 42.1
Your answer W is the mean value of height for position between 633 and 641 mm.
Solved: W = 43.5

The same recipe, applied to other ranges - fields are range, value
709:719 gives 44.9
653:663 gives 40.6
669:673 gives 40.1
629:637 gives 43.8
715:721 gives 45.9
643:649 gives 41.7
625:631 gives 43.9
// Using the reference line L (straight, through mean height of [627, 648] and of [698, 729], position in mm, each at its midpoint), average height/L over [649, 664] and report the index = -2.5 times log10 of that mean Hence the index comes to 0.06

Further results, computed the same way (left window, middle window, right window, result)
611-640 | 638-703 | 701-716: 0.09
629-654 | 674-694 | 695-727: 0.10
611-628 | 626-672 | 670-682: 0.01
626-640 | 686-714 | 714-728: 0.12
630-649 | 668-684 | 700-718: 0.09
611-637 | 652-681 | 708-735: 0.12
